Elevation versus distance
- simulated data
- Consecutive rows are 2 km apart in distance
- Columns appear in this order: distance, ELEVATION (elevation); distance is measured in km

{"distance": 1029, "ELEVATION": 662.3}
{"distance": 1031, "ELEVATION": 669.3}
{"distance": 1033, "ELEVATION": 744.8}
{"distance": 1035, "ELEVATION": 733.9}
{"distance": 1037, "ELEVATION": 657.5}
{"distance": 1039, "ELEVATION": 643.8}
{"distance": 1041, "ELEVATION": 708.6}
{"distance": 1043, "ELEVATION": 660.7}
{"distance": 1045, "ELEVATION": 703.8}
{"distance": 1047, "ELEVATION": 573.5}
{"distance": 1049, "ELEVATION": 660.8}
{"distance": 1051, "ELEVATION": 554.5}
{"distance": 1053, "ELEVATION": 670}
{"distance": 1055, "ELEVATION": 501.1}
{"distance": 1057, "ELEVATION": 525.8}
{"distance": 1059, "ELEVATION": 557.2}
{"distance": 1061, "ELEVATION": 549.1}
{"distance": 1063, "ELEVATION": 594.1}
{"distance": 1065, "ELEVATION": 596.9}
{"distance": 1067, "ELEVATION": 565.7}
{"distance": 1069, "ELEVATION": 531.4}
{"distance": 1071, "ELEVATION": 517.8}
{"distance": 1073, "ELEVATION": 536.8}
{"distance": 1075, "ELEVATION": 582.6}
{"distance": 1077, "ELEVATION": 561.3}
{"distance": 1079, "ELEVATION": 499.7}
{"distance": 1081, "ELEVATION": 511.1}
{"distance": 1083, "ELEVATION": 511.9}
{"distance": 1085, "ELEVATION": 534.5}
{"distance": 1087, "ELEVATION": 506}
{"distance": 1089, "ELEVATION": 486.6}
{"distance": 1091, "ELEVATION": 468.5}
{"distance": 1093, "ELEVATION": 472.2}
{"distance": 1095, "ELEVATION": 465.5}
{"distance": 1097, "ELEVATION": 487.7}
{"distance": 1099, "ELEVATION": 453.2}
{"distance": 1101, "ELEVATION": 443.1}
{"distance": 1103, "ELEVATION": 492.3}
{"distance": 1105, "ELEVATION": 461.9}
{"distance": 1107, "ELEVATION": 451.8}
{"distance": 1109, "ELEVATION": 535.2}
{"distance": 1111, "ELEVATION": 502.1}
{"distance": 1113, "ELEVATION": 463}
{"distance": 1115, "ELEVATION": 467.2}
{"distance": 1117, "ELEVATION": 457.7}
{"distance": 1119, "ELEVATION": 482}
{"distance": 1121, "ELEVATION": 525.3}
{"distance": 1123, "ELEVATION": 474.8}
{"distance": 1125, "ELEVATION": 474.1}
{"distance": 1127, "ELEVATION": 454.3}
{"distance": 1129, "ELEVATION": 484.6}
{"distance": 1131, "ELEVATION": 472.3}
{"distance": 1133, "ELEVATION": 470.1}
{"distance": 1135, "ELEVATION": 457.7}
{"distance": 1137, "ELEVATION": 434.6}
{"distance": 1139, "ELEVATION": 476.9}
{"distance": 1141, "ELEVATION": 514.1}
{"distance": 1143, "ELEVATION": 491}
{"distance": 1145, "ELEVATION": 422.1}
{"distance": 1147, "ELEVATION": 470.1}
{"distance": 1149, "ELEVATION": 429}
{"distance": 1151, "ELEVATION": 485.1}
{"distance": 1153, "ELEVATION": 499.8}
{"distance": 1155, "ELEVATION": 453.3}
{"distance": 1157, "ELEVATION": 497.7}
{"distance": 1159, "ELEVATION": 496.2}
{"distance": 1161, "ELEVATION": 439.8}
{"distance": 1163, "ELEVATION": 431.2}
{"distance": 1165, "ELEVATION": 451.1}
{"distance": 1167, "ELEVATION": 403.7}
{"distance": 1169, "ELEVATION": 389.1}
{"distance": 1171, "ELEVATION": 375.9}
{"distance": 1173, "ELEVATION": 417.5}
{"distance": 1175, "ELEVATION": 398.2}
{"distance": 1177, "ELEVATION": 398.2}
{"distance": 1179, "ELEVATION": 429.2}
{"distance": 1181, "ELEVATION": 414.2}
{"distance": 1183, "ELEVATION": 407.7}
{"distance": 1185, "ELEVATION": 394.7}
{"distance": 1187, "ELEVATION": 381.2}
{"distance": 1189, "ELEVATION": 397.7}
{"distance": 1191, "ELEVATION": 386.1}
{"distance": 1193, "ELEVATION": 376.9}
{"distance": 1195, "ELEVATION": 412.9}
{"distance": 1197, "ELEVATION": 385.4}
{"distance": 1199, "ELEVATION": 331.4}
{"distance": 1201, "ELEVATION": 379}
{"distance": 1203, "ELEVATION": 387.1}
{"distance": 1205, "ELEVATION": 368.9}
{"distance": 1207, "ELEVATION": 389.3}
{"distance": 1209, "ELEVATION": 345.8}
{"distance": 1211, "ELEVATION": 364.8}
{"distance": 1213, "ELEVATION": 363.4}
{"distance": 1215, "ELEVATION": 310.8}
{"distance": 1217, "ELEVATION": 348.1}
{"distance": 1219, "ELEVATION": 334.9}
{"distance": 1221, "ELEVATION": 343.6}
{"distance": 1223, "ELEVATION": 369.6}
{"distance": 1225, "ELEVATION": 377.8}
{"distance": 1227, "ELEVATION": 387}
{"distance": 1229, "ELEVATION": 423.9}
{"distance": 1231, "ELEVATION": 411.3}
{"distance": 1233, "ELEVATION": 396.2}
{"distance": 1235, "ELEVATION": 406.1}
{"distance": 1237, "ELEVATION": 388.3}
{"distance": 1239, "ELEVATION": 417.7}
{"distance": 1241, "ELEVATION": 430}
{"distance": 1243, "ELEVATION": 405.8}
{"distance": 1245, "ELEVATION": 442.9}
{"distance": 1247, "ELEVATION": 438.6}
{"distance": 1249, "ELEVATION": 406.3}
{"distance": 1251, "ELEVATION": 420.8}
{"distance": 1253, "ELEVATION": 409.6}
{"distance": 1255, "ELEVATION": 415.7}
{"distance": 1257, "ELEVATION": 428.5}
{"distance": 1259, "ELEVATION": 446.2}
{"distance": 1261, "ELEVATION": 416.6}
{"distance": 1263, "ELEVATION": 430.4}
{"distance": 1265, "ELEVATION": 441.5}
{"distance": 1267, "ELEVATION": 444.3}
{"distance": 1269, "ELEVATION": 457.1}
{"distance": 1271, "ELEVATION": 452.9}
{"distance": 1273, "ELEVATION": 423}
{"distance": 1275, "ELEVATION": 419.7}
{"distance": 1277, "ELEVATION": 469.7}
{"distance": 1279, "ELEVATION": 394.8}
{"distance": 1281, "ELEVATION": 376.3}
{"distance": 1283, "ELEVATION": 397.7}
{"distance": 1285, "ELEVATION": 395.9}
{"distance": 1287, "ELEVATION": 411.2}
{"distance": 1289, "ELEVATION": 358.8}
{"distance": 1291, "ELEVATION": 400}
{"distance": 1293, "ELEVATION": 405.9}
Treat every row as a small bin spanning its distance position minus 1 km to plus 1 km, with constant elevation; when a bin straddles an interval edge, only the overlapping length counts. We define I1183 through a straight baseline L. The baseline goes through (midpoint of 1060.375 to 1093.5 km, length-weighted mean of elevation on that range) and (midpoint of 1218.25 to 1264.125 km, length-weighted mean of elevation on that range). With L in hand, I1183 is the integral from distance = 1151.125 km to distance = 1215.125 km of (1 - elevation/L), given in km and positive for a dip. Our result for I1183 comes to 6.7 km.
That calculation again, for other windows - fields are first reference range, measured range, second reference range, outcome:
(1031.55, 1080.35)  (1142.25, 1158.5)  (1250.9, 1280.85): 1.7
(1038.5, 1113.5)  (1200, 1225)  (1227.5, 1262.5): 4.6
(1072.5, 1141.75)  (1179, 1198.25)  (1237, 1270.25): 2.5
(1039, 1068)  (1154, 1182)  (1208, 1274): 3.1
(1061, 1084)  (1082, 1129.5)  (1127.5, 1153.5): 2.5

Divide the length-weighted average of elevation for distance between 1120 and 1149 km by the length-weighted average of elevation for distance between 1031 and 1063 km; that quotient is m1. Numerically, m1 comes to 0.75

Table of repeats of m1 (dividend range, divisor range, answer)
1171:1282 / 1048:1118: 0.77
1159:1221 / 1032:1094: 0.67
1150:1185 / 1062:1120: 0.86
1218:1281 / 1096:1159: 0.87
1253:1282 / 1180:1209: 1.11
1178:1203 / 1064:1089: 0.73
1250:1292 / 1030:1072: 0.68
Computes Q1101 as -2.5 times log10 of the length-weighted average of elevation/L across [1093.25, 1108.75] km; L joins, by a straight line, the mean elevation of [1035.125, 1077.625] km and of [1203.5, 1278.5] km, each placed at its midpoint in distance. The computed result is 0.17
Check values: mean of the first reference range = 596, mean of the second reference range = 404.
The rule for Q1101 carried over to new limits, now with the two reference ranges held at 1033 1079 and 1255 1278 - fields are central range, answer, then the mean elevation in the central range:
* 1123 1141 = 0.157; 469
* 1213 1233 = 0.266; 369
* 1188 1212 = 0.283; 377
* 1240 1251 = 0.074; 424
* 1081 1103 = 0.181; 485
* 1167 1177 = 0.276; 396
